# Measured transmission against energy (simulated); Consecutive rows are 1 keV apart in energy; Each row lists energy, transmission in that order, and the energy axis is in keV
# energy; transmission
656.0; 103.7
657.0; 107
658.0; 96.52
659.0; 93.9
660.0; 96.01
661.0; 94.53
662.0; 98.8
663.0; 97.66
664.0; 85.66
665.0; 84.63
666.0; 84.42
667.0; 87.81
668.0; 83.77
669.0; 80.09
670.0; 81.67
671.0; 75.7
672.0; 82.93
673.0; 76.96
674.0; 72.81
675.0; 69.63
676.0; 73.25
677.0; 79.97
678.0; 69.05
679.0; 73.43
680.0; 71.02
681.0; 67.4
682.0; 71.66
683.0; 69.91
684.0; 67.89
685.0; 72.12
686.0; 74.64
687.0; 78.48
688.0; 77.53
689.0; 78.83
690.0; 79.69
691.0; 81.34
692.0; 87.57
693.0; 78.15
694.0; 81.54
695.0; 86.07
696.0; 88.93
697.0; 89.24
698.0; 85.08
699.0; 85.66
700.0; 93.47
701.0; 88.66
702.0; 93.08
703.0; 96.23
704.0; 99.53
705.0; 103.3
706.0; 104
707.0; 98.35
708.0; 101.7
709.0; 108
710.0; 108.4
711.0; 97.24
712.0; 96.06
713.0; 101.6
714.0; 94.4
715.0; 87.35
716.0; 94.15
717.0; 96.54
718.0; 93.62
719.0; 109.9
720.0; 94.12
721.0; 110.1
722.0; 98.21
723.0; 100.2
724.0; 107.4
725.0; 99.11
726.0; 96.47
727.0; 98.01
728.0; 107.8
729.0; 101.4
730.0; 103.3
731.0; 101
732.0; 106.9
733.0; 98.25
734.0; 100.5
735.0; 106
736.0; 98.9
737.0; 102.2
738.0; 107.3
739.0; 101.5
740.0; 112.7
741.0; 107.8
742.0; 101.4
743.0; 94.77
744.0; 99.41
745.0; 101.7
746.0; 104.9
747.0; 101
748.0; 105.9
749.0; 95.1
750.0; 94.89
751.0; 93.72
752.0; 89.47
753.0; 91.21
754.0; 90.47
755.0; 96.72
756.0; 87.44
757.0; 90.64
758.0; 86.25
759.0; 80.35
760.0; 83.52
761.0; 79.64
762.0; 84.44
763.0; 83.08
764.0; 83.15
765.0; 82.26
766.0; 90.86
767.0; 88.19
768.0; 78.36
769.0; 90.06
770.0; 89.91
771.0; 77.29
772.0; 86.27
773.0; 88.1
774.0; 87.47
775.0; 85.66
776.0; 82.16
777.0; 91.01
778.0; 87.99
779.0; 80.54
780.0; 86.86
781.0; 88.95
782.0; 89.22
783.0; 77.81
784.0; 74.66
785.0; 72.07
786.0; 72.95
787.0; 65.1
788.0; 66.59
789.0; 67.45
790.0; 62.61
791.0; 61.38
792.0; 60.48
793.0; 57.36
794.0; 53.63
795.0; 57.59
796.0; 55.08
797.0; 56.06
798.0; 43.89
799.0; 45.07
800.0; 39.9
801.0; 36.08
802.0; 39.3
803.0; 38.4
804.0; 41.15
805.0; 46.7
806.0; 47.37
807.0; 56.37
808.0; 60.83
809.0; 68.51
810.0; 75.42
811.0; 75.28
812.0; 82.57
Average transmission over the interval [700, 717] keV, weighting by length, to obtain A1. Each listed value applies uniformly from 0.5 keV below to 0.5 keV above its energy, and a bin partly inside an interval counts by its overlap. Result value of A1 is 98.1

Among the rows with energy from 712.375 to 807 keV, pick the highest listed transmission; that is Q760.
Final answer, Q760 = 112.7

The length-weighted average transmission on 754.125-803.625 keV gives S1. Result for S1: 73.7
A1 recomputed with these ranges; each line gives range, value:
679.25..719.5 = 88.4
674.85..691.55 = 74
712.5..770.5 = 96.1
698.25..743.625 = 100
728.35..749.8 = 102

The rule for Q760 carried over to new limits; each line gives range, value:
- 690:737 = 110.1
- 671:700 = 93.47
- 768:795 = 91.01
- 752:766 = 96.72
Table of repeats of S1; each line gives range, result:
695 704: 90.3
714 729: 99.4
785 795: 63.2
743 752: 98.7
